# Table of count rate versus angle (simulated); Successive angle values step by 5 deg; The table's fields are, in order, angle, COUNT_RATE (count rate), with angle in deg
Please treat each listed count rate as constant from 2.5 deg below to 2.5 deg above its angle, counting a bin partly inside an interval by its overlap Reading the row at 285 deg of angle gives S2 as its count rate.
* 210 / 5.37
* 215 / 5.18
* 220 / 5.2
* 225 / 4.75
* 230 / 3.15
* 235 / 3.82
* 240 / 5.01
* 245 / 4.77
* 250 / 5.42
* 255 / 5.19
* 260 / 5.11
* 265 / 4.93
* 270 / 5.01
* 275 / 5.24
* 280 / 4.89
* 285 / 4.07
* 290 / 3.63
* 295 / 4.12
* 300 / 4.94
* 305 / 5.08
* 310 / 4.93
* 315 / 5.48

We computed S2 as 4.07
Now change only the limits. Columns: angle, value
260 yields 5.11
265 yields 4.93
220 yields 5.2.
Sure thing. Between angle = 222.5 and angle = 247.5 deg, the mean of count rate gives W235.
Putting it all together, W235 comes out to 4.3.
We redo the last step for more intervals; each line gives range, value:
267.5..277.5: 5.12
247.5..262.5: 5.24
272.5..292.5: 4.46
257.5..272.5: 5.02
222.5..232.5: 3.95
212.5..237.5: 4.42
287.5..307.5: 4.44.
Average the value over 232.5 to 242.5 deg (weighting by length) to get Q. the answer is 4.41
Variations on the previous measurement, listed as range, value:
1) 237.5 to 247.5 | 4.89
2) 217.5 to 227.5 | 4.97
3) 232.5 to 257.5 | 4.84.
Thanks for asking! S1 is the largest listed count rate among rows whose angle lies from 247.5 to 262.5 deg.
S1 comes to 5.42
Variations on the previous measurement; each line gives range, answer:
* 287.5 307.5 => 5.08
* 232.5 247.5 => 5.01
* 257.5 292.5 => 5.24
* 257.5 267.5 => 5.11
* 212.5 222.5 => 5.2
